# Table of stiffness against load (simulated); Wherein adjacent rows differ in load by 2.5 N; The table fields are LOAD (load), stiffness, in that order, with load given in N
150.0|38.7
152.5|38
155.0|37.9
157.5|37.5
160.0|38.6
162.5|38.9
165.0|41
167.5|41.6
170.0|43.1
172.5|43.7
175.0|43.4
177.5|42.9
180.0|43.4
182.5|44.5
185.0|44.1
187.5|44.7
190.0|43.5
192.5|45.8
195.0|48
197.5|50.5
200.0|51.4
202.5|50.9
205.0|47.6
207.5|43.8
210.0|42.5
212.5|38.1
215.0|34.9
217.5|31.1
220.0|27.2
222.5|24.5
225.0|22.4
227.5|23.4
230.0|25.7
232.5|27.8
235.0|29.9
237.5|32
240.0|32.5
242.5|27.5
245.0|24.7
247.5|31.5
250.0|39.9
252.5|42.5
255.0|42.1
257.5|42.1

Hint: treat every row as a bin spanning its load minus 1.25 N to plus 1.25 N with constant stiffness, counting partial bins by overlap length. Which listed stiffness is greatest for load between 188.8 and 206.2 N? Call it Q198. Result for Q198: 51.4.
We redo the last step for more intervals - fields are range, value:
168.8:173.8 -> 43.7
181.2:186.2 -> 44.5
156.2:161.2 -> 38.6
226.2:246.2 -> 32.5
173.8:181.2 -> 43.4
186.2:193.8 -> 45.8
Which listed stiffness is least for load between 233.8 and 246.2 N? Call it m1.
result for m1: 24.7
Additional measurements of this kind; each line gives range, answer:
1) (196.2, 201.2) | 50.5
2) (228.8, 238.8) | 25.7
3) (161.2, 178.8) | 38.9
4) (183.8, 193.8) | 43.5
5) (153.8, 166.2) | 37.5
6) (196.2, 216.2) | 34.9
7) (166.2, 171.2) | 41.6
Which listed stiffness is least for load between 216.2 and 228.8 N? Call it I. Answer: 22.4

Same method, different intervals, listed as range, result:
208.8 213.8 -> 38.1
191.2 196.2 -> 45.8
